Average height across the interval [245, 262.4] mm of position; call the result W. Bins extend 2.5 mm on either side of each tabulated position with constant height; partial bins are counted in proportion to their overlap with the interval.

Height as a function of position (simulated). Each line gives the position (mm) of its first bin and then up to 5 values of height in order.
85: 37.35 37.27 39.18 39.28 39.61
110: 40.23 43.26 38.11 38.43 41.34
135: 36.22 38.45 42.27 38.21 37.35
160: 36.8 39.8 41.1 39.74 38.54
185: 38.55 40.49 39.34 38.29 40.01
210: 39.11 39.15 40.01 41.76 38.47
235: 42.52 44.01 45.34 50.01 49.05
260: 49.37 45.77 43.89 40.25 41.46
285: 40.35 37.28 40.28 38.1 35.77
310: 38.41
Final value 48.9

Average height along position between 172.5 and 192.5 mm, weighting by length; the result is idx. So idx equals 39.3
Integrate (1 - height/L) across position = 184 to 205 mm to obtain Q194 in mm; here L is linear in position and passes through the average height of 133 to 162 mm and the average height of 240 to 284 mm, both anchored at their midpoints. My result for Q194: 1.0 mm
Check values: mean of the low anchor 38.3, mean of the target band 39.3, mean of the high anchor 45.4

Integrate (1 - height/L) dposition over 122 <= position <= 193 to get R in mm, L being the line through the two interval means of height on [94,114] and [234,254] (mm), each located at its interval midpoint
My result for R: 5.2 mm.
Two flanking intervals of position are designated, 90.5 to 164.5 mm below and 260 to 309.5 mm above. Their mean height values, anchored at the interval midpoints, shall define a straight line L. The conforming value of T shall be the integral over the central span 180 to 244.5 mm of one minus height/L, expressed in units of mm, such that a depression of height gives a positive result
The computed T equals -0.4 mm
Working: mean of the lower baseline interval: 39.2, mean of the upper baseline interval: 40.7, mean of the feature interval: 40.2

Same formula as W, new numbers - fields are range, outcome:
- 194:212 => 39.2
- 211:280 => 43.6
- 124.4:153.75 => 39.1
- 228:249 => 43.2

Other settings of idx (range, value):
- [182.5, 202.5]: 39.2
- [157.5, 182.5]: 39.2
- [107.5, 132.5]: 40.3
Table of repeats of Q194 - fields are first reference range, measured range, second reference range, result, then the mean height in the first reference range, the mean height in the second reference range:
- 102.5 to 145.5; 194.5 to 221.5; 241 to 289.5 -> 2.1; 39.7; 44.7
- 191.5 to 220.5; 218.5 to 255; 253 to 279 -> -1.0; 39.3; 45.4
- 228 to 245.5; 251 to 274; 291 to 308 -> -3.5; 42.4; 38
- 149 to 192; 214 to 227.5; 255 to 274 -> 0.8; 39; 46.2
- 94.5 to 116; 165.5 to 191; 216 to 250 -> 1.1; 40.2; 42.5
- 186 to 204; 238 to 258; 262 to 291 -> -3.0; 39.4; 41.9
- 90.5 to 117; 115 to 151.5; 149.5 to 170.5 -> -0.1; 40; 38.5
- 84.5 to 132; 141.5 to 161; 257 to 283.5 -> 0.9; 39.5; 44.1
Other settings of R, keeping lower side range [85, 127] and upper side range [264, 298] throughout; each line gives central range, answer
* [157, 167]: 0.43 mm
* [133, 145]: 0.37 mm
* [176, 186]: 0.34 mm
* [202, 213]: 0.23 mm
